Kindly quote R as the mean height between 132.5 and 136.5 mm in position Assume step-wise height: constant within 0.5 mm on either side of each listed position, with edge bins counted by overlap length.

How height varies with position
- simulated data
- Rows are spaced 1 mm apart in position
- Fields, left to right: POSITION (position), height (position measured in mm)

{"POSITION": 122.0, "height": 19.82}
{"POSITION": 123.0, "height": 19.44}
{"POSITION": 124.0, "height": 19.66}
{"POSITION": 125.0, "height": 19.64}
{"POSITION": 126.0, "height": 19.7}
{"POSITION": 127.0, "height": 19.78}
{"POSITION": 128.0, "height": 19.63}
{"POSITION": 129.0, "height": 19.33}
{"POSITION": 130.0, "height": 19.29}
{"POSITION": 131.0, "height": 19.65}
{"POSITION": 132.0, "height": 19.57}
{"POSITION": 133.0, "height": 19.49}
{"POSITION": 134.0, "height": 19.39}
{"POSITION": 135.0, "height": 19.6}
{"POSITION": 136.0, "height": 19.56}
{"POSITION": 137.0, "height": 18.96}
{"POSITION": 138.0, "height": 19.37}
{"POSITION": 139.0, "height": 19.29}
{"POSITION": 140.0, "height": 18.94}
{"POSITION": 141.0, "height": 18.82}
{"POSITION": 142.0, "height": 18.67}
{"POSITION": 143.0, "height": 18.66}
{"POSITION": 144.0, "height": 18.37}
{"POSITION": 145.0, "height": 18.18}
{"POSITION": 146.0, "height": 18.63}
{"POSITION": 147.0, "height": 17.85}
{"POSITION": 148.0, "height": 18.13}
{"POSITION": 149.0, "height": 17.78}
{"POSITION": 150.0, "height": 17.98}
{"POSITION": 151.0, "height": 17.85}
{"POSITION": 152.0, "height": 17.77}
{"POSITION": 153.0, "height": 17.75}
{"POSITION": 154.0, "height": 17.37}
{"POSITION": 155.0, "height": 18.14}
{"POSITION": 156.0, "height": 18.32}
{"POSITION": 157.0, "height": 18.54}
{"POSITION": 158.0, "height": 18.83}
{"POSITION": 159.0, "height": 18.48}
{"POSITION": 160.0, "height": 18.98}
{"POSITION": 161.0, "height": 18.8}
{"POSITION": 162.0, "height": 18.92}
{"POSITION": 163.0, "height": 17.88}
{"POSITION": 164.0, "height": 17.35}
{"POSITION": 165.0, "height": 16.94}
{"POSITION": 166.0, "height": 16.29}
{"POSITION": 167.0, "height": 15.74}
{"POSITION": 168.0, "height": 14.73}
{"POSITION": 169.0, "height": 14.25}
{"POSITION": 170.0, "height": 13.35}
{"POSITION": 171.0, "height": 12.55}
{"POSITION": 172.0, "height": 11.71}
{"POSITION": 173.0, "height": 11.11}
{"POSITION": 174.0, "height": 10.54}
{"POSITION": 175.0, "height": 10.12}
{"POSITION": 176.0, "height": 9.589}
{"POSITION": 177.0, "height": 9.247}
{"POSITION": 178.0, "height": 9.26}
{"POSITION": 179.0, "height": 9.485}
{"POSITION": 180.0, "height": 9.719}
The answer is 19.5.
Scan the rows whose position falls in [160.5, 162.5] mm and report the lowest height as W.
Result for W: 18.8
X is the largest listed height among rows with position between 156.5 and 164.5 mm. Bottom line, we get 18.98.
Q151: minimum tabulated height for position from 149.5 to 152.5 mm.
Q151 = 17.77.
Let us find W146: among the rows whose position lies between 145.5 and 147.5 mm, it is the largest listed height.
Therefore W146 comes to 18.63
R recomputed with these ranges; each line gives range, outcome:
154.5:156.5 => 18.2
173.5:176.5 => 10.1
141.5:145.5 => 18.5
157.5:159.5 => 18.7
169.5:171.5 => 12.9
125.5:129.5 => 19.6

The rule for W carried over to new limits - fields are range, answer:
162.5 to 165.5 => 16.94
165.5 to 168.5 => 14.73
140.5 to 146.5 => 18.18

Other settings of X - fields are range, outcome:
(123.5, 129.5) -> 19.78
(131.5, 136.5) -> 19.6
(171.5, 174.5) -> 11.71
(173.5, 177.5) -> 10.54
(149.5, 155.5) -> 18.14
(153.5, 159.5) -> 18.83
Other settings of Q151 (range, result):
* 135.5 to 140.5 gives 18.94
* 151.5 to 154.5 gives 17.37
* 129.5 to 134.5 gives 19.29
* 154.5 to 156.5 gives 18.14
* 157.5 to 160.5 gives 18.48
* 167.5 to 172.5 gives 11.71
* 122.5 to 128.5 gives 19.44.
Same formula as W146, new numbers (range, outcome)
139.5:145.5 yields 18.94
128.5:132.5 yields 19.65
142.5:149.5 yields 18.66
